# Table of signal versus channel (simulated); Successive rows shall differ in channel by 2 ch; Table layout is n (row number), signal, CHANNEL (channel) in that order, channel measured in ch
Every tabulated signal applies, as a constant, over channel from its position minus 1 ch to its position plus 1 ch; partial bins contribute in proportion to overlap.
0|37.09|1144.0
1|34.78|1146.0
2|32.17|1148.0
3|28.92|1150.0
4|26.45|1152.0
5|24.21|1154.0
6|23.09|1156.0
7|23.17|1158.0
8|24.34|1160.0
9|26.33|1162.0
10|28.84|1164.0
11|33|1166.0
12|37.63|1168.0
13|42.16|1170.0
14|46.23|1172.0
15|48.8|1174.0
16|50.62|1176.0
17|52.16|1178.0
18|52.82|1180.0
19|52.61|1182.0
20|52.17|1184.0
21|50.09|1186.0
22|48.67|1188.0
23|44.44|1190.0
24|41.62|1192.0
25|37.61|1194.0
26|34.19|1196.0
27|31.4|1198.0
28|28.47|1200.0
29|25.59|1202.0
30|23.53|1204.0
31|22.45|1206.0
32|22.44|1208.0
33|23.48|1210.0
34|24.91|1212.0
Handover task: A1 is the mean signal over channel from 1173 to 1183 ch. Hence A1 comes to 51.4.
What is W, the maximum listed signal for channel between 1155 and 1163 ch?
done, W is 26.33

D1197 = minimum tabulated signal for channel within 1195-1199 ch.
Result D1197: 31.4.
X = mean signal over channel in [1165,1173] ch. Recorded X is 39.8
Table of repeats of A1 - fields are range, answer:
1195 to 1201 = 31.4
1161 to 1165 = 27.6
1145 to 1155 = 29.3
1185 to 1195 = 44.5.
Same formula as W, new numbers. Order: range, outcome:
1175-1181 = 52.82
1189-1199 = 44.44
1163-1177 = 50.62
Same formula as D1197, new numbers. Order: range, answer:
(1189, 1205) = 23.53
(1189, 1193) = 41.62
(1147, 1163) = 23.09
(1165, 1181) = 33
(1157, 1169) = 23.17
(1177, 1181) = 52.16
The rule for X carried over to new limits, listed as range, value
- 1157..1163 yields 24.6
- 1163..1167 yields 30.9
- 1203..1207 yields 23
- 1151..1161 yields 24.3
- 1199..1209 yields 24.5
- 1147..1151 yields 30.5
